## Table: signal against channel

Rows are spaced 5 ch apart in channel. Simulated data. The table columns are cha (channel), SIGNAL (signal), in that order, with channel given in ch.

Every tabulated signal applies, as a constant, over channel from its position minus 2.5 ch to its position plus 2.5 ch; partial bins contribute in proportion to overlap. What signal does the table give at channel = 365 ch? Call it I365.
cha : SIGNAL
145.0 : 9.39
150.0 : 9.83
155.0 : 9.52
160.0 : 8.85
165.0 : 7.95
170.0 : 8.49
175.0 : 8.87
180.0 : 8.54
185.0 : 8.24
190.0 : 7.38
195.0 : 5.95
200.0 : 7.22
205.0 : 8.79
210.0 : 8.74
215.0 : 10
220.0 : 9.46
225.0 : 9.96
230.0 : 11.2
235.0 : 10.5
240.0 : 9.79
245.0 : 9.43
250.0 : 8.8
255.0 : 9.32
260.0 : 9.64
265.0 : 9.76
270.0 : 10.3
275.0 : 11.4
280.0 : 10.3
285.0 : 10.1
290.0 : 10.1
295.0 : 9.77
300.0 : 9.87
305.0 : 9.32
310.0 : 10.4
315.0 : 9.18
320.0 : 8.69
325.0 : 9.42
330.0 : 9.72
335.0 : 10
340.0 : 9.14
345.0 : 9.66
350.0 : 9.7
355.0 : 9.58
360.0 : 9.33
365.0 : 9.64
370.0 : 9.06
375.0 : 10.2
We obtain 9.64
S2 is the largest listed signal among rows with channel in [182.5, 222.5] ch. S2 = 10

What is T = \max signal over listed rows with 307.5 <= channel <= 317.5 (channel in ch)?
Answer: 10.4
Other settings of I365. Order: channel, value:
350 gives 9.7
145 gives 9.39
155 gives 9.52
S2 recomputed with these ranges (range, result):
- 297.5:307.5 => 9.87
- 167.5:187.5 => 8.87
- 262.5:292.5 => 11.4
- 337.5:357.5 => 9.7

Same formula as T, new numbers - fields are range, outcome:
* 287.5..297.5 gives 10.1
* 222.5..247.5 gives 11.2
